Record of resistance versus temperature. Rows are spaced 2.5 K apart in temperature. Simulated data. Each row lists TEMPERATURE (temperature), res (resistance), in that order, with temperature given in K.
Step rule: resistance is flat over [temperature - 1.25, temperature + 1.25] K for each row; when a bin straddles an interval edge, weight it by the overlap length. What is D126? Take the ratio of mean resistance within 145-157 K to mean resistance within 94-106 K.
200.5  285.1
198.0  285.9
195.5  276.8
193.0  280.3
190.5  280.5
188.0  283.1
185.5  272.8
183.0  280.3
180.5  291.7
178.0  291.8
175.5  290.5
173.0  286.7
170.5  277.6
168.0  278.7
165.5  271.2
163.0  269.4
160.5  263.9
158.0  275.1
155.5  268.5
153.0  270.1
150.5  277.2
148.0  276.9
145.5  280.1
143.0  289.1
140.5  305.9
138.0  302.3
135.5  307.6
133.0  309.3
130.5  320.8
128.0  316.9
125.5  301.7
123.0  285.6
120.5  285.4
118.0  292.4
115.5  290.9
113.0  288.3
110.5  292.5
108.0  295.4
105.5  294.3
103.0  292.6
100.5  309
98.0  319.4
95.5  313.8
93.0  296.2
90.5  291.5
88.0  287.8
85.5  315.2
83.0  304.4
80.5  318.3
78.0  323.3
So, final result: 0.90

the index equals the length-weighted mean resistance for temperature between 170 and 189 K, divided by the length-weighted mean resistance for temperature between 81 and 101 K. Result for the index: 0.93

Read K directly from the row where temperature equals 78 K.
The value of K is 323.3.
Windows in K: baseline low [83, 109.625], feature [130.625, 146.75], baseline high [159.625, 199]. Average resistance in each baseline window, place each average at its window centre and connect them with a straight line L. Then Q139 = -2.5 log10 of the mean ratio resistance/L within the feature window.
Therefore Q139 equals -0.036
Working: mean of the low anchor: 302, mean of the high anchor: 280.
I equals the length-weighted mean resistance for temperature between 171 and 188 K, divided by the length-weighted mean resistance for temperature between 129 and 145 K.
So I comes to 0.9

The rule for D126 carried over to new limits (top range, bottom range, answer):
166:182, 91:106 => 0.94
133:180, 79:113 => 0.94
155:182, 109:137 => 0.93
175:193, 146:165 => 1.04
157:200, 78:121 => 0.93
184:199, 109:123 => 0.97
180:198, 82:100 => 0.92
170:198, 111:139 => 0.94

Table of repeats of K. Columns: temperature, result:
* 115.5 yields 290.9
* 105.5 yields 294.3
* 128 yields 316.9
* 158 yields 275.1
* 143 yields 289.1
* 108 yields 295.4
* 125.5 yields 301.7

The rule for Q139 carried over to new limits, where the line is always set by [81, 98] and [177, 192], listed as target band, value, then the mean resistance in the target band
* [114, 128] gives 0.01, 293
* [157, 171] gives 0.06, 272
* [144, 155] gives 0.06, 276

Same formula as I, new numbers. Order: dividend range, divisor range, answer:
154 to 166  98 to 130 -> 0.91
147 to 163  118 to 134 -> 0.90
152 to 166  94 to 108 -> 0.88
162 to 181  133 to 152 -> 0.97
